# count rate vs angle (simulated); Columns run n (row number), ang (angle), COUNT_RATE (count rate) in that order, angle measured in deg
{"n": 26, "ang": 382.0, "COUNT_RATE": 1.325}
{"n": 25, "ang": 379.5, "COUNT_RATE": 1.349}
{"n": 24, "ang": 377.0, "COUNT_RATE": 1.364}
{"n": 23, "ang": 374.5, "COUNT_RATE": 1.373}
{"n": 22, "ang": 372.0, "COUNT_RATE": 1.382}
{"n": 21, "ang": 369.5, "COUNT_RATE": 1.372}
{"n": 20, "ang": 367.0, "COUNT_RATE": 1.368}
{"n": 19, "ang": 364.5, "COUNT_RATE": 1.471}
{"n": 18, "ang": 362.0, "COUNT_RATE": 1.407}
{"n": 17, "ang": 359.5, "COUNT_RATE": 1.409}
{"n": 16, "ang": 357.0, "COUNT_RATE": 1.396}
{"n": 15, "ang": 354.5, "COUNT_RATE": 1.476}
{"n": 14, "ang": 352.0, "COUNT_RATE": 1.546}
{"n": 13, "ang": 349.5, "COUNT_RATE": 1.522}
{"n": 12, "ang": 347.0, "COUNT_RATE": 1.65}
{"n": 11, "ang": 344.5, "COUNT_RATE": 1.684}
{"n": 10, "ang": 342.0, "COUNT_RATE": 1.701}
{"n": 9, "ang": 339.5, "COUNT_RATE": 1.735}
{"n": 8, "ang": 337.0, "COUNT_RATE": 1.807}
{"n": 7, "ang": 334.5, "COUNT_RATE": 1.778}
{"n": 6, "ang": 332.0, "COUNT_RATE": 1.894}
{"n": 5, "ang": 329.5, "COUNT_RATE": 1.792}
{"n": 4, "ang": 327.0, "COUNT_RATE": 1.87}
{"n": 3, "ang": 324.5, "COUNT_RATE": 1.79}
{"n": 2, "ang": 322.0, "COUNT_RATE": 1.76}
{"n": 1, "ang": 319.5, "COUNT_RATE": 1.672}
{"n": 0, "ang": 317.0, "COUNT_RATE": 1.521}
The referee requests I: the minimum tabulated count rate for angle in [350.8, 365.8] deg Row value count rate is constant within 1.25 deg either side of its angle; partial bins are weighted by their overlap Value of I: 1.396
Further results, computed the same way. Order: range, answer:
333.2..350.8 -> 1.522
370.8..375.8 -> 1.373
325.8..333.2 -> 1.792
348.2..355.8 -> 1.476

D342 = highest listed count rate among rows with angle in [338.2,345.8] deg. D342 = 1.735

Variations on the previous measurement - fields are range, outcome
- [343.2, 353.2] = 1.684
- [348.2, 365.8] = 1.546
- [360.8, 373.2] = 1.471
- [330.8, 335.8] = 1.894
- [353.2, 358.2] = 1.476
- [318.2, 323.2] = 1.76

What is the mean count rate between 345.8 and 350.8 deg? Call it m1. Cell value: 1.58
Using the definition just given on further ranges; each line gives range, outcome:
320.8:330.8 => 1.8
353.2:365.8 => 1.43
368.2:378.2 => 1.37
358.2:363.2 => 1.41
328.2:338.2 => 1.82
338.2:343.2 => 1.72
